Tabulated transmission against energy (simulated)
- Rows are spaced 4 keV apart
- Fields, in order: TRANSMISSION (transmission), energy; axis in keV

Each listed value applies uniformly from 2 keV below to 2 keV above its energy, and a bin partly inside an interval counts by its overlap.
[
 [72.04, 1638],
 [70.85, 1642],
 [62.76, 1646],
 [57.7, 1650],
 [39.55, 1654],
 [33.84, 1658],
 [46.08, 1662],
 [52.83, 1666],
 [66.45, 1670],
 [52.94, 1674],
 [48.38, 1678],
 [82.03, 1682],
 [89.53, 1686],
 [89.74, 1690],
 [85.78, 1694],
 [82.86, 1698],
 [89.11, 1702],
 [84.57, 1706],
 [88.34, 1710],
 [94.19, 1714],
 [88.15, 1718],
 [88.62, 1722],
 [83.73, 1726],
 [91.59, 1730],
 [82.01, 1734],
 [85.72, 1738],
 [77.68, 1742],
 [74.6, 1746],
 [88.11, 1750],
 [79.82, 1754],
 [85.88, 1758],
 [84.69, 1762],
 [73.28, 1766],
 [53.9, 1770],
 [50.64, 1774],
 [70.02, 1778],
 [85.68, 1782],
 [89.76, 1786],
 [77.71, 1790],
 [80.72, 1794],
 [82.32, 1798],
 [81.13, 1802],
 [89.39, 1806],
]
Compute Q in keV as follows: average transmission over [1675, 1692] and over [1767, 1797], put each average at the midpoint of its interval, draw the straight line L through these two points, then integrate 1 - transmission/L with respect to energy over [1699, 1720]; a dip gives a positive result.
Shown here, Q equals -3.7 keV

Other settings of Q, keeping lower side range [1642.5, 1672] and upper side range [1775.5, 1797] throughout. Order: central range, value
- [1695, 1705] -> -3.95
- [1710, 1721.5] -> -4.51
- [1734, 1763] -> -4.14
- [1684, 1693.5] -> -4.80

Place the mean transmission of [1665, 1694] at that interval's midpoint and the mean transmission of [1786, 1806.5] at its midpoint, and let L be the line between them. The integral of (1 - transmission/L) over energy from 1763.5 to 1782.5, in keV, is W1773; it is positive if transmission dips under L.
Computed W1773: 3.42 keV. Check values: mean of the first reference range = 70.6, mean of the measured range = 65.7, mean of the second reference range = 82.5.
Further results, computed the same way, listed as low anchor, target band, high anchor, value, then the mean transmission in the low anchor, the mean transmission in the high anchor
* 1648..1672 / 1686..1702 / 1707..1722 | -2.73 keV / 49.4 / 89.6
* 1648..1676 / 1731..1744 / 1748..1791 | -2.70 keV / 49.9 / 76.3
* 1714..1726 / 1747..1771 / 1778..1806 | 1.92 keV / 88.6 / 82.4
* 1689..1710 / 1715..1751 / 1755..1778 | -2.91 keV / 86.4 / 70.1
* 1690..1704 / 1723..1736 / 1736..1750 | -0.58 keV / 86.5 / 80.6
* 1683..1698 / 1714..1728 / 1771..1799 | -0.73 keV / 87.2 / 75.7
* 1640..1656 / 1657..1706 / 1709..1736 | 1.79 keV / 57.7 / 88.1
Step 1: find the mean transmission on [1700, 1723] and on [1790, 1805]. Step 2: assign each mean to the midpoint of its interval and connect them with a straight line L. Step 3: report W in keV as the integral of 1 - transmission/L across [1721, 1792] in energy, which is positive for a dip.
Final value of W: 5.1 keV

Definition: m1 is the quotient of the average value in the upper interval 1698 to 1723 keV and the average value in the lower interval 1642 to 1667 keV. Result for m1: 1.75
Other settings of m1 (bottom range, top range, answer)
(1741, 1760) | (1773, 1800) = 0.95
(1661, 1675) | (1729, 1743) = 1.52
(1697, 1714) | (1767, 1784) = 0.75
